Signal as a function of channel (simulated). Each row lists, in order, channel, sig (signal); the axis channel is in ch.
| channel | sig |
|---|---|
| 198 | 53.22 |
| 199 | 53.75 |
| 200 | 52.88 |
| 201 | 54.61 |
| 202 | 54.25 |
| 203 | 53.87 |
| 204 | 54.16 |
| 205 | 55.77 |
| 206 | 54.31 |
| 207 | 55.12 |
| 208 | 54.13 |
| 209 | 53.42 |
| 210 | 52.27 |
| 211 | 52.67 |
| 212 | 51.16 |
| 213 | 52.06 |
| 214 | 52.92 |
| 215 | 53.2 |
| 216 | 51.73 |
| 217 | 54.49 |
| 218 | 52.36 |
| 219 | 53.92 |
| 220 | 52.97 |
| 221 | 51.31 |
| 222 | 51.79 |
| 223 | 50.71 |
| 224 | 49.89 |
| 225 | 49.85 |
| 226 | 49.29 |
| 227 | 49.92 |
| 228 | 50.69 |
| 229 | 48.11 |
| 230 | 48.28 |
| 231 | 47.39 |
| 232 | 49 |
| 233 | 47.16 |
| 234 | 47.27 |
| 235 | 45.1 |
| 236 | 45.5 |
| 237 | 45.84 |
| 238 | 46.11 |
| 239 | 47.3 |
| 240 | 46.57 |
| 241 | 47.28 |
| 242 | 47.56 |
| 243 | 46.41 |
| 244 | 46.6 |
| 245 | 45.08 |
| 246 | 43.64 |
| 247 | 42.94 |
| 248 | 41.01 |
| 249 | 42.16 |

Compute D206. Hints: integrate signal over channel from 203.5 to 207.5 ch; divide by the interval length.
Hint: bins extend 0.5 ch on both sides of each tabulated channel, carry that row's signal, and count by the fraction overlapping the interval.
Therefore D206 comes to 54.8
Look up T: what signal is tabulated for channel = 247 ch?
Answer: 42.94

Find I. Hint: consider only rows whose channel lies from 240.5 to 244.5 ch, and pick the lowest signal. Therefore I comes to 46.41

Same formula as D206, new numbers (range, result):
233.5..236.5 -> 46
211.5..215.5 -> 52.3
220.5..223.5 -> 51.3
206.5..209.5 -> 54.2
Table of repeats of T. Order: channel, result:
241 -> 47.28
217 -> 54.49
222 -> 51.79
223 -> 50.71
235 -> 45.1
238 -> 46.11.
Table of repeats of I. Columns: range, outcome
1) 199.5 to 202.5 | 52.88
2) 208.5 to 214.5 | 51.16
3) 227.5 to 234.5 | 47.16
